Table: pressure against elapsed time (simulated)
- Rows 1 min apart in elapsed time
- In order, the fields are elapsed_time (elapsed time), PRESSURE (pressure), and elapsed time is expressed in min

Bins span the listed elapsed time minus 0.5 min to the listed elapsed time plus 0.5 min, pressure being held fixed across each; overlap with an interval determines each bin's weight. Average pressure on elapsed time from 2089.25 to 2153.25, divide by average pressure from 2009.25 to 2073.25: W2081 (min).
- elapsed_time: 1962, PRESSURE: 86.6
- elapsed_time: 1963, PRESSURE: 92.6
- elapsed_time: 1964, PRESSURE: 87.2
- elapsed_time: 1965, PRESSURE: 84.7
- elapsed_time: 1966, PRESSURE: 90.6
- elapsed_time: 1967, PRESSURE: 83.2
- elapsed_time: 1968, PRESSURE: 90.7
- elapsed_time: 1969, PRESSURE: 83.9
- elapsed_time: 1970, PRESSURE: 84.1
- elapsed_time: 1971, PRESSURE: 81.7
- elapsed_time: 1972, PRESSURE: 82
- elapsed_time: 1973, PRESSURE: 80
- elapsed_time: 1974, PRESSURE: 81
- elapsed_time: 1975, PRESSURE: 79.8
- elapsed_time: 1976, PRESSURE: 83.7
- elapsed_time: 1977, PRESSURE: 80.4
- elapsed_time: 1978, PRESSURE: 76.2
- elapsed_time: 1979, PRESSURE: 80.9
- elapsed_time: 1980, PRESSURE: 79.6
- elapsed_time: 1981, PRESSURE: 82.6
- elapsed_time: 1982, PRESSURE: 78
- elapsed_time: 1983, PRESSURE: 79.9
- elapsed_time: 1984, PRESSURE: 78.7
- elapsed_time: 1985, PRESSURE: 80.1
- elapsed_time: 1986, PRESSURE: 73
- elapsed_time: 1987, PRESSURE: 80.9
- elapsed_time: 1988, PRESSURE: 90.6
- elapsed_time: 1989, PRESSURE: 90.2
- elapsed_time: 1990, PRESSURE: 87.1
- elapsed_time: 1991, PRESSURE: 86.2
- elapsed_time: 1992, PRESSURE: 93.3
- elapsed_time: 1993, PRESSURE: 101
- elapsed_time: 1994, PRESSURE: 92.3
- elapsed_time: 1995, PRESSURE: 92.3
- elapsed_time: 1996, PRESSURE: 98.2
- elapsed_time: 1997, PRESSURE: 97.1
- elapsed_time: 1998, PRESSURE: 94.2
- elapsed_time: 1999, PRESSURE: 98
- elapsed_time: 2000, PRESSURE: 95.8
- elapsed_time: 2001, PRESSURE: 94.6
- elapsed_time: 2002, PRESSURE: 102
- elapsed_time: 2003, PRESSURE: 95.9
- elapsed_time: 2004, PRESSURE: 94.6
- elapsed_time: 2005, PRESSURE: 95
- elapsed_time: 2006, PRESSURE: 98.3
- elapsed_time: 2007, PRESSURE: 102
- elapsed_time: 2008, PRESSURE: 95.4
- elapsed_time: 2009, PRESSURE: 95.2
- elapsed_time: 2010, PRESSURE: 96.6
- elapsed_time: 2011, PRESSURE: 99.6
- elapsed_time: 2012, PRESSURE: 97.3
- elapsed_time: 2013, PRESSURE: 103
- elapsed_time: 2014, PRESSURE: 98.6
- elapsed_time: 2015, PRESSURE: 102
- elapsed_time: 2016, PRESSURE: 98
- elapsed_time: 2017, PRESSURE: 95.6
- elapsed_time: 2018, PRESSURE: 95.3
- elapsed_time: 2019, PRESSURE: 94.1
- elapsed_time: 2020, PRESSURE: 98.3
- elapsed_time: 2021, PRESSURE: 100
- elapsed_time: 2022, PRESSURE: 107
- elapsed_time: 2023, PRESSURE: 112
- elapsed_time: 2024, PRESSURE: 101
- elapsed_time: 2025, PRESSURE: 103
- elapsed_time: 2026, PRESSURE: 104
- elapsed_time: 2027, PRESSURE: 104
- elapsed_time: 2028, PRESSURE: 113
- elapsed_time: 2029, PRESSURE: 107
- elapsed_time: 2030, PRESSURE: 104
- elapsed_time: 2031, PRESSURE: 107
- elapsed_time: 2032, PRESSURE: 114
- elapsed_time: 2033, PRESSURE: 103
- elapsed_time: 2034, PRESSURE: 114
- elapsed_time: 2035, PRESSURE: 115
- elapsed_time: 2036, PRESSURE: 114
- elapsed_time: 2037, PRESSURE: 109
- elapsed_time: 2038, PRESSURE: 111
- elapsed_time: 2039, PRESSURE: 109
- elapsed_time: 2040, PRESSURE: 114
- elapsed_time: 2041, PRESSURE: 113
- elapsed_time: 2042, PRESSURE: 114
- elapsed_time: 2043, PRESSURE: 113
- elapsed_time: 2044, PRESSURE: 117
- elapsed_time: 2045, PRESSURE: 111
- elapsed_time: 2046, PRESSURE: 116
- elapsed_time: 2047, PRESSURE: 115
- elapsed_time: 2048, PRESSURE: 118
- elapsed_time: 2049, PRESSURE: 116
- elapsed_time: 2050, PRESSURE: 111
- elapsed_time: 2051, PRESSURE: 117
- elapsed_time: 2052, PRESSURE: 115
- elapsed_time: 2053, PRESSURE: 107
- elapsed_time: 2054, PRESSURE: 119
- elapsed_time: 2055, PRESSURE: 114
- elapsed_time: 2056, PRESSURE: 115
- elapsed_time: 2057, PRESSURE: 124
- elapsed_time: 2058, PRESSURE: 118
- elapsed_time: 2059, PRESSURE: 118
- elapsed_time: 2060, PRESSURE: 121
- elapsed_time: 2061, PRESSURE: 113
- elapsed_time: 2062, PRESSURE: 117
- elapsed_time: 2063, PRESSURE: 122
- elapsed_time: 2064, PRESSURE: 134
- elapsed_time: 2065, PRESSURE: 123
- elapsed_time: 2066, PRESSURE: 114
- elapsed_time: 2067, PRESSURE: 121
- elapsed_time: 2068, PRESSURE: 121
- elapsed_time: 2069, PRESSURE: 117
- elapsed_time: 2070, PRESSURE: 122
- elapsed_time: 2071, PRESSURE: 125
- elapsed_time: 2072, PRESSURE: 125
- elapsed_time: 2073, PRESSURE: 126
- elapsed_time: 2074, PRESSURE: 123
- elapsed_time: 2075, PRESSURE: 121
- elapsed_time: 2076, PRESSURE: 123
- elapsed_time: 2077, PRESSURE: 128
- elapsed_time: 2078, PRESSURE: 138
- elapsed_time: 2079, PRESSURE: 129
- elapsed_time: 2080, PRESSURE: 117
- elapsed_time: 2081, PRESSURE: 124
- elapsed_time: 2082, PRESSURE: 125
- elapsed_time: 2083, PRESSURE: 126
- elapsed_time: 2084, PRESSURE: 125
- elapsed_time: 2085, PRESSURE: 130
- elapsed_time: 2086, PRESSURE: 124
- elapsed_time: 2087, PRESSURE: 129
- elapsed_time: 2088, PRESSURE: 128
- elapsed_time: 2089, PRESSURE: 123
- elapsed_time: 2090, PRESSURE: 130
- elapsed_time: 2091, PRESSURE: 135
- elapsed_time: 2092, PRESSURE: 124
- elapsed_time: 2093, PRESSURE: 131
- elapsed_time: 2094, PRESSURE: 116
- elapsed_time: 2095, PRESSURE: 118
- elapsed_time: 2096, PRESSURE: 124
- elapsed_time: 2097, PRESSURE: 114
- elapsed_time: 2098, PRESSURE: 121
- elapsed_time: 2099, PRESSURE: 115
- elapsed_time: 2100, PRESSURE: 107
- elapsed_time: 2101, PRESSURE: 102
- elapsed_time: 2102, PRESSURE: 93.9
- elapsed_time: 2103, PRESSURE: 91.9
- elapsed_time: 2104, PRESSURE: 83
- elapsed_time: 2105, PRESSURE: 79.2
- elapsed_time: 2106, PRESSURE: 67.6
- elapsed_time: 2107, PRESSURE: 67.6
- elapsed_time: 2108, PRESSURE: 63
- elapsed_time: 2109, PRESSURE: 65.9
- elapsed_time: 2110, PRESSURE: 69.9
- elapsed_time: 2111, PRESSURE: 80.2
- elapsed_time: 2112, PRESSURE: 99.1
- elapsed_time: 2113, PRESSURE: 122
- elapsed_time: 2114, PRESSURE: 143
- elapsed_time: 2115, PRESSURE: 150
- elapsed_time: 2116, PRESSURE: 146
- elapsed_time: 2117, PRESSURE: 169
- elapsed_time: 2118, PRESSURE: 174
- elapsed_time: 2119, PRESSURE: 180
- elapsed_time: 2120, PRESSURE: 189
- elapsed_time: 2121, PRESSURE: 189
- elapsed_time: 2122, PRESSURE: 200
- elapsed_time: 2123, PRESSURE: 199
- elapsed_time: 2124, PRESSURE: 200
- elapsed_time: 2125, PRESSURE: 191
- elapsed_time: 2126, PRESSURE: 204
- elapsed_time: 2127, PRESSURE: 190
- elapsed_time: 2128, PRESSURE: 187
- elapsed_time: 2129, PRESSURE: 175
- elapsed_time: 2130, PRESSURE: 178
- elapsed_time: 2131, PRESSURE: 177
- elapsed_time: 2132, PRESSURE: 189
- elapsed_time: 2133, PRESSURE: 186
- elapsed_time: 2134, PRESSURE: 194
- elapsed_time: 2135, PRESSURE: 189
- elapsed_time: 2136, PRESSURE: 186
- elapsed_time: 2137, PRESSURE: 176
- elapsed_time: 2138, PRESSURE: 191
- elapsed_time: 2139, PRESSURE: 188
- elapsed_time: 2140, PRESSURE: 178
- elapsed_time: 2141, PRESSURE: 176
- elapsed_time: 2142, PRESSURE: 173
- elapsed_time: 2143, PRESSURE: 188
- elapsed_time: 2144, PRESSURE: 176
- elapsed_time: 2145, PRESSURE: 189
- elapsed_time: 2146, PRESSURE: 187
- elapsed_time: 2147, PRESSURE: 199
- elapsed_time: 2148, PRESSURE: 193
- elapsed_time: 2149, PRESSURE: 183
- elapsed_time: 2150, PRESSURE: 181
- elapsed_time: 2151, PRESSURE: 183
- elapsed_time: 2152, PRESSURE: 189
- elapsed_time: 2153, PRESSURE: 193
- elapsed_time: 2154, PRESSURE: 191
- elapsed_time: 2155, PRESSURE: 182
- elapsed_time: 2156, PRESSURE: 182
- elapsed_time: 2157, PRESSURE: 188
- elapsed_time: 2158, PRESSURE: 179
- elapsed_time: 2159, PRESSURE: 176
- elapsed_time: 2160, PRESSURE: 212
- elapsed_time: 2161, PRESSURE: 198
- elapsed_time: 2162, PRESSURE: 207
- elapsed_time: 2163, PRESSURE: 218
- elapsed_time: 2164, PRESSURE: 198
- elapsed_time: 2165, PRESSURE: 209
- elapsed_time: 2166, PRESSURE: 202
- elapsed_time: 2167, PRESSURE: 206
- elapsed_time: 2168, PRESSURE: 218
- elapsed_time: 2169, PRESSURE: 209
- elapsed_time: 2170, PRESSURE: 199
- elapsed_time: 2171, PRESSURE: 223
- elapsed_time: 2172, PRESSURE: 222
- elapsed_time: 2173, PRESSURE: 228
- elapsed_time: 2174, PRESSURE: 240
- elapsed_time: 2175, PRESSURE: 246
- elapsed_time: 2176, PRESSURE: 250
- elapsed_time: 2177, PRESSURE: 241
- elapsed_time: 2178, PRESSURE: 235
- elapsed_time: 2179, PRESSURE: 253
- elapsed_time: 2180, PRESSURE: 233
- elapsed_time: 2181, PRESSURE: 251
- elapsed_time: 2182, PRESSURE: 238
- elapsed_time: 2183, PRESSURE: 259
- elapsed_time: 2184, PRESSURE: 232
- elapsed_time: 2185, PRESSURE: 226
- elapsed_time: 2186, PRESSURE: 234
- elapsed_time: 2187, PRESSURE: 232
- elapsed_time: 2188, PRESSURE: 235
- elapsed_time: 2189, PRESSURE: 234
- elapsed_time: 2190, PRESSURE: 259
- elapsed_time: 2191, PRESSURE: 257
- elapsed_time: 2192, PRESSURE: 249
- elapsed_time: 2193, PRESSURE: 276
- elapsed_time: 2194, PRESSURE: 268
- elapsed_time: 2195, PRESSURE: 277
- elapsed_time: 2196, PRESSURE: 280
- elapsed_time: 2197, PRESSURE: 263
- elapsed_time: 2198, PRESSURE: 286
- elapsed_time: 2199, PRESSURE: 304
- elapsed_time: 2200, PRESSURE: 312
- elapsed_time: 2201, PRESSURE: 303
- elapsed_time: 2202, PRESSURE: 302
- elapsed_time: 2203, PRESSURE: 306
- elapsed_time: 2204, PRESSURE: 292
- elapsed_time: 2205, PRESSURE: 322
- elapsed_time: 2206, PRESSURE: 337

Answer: 1.4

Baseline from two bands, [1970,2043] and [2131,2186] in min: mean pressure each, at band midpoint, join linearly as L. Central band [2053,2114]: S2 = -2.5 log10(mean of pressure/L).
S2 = 0.288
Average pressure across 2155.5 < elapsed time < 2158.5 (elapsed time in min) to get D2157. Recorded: 183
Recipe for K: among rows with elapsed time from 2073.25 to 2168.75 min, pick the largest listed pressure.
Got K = 218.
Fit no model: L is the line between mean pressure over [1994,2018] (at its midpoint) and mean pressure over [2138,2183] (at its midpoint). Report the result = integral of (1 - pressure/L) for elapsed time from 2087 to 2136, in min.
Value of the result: 9.4 min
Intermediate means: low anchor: 97.2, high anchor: 205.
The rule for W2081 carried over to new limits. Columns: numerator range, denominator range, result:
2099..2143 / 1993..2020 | 1.55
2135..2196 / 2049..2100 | 1.75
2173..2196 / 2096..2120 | 2.23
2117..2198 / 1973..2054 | 2.11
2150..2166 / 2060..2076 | 1.59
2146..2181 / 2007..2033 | 2.04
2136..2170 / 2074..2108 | 1.67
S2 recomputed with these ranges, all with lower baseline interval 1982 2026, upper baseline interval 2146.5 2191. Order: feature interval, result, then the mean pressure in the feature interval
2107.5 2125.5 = 0.217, 146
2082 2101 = 0.278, 123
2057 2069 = 0.150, 120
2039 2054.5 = 0.108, 114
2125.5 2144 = 0.035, 184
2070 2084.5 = 0.185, 125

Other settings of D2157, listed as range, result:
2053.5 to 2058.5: 118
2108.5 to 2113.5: 87.4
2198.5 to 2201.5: 306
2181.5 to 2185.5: 239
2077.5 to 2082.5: 127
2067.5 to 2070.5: 120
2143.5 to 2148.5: 189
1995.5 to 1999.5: 96.9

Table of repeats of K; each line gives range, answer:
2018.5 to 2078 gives 138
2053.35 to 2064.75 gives 134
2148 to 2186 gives 259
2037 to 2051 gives 118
